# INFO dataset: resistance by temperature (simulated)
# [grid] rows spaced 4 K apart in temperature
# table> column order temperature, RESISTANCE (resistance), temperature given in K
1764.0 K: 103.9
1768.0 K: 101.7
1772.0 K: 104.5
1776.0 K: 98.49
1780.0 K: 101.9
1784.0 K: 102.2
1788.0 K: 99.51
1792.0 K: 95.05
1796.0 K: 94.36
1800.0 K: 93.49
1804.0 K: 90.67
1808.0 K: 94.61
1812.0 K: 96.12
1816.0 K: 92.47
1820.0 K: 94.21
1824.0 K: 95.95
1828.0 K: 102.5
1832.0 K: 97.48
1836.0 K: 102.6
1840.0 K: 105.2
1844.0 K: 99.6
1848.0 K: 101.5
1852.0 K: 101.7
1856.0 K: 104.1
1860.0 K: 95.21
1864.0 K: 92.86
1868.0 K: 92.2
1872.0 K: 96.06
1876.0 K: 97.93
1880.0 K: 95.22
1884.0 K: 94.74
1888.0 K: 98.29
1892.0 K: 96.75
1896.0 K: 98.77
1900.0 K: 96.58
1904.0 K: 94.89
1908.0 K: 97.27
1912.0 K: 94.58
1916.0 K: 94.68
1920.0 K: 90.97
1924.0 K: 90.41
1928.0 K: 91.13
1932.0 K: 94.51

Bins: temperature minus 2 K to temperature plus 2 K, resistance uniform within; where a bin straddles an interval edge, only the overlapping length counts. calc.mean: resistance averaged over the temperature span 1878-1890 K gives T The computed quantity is 96.1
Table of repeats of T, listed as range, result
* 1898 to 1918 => 95.6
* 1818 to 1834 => 97.5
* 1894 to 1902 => 97.7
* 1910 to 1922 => 93.4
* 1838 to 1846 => 102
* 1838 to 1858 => 102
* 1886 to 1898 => 97.9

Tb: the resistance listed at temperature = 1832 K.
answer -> 97.48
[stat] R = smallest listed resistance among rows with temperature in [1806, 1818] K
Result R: 92.47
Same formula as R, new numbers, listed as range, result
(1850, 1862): 95.21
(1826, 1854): 97.48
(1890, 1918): 94.58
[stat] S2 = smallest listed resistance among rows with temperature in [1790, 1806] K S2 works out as 90.67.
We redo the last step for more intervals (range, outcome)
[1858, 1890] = 92.2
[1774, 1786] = 98.49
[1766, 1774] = 101.7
